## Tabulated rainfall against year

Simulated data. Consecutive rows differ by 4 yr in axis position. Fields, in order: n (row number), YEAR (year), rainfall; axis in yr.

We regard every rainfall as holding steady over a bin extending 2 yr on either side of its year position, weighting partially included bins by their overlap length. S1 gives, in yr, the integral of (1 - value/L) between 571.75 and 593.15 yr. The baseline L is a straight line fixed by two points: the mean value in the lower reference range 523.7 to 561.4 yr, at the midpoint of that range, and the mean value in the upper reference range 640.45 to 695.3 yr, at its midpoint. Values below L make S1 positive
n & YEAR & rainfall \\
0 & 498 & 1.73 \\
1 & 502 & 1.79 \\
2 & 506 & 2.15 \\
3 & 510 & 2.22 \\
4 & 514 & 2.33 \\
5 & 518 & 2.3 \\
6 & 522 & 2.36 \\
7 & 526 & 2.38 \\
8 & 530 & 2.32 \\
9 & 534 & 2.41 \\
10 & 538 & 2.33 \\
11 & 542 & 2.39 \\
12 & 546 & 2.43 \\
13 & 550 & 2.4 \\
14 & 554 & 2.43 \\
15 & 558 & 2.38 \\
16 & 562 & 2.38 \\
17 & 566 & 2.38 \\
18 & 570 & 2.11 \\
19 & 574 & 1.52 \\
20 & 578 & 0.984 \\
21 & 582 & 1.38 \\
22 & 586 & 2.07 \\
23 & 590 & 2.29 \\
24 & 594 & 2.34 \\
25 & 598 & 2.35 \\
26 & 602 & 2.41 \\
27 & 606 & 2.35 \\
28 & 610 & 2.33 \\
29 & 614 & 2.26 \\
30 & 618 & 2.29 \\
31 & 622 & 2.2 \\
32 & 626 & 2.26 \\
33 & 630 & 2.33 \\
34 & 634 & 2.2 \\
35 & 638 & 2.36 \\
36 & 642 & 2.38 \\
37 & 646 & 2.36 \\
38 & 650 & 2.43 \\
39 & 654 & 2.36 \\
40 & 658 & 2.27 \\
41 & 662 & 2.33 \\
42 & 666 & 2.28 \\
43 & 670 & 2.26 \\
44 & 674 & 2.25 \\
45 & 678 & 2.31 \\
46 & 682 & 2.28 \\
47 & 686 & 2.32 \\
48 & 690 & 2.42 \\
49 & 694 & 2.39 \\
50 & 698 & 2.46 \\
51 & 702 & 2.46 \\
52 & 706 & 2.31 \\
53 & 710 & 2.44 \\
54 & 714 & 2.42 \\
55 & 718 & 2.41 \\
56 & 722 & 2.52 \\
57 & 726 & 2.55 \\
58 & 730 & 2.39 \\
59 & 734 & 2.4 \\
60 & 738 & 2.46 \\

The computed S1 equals 6.1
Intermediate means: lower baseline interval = 2.39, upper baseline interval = 2.33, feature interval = 1.69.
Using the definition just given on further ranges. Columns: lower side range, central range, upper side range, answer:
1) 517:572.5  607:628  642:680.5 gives 0.5 yr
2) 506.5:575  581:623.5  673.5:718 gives 2.0 yr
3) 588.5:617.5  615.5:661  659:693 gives 0.1 yr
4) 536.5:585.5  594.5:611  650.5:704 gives -1.4 yr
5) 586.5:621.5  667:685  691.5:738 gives 0.8 yr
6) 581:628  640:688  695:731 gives 0.5 yr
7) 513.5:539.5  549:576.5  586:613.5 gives 1.6 yr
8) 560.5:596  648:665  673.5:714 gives -0.9 yr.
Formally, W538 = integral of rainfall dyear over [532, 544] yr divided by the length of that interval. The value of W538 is 2.38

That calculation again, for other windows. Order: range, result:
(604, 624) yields 2.29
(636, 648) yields 2.37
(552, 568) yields 2.39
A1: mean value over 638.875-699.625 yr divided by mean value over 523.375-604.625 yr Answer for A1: 1.07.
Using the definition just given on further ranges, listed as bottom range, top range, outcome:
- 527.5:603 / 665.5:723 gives 1.09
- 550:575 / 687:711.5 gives 1.07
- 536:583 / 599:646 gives 1.10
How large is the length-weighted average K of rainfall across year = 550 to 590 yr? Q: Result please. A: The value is 2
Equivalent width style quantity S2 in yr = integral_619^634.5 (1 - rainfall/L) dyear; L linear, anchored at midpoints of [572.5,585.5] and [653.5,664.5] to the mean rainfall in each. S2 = -2.57 yr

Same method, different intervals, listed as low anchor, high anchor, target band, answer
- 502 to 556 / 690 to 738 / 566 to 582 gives 4.94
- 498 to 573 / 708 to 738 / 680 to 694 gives 0.40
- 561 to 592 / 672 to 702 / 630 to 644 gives -1.17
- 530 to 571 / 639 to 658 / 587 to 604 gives 0.27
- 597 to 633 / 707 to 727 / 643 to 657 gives -0.11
